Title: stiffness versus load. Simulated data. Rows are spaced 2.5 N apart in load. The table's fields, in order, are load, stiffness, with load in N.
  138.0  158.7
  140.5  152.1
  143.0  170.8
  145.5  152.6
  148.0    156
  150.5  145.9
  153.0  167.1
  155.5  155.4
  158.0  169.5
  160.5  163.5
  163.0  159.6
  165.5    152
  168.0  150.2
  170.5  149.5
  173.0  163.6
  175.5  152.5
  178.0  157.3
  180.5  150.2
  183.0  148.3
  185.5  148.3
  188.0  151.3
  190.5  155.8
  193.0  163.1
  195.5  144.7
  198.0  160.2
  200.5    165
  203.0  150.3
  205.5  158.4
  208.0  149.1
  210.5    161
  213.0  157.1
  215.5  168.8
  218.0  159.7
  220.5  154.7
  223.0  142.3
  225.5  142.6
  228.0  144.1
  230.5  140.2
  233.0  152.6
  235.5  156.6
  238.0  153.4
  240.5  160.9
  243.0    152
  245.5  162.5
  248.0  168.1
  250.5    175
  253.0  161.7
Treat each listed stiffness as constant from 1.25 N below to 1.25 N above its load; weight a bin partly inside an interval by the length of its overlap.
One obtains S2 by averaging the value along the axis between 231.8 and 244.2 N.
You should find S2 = 155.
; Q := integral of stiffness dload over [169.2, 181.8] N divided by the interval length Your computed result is 155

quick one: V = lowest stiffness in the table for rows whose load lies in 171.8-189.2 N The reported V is 148.3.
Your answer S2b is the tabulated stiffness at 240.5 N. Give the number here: 160.9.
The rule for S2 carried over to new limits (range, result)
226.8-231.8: 142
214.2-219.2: 164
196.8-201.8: 163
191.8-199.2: 156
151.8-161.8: 164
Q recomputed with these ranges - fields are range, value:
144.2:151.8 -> 152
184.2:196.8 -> 153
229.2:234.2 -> 146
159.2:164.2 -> 162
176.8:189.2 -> 151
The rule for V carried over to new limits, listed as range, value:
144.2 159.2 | 145.9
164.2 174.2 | 149.5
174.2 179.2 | 152.5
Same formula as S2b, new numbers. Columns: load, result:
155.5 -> 155.4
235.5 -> 156.6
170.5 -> 149.5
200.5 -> 165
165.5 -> 152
